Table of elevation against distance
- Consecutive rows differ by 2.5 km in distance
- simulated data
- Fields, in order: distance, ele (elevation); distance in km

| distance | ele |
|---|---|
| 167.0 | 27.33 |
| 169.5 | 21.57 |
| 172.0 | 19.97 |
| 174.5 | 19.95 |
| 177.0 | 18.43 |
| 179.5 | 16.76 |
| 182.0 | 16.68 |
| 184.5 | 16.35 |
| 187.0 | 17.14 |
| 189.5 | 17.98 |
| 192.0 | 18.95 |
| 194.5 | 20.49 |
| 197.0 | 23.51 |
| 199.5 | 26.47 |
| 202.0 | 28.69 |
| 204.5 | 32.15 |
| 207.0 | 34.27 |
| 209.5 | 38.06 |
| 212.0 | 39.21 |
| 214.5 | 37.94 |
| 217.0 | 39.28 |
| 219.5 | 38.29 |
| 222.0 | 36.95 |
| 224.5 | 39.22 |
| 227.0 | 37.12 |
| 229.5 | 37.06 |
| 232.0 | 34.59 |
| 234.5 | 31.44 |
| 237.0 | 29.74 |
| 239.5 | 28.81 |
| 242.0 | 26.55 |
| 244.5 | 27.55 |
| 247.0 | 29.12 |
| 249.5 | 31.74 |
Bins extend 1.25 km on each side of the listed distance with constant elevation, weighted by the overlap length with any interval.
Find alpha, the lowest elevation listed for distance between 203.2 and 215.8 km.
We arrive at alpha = 32.15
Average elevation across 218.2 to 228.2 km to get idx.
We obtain 37.9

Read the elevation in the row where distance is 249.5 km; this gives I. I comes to 31.74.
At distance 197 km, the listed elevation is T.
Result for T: 23.51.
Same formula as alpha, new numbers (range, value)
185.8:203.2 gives 17.14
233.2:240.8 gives 28.81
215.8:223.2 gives 36.95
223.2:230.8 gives 37.06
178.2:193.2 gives 16.35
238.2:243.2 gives 26.55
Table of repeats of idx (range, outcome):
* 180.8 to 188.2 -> 16.7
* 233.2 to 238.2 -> 30.6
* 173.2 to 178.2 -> 19.2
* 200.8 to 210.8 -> 33.3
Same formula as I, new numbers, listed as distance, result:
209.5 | 38.06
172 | 19.97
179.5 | 16.76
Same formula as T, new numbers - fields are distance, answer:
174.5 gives 19.95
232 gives 34.59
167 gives 27.33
